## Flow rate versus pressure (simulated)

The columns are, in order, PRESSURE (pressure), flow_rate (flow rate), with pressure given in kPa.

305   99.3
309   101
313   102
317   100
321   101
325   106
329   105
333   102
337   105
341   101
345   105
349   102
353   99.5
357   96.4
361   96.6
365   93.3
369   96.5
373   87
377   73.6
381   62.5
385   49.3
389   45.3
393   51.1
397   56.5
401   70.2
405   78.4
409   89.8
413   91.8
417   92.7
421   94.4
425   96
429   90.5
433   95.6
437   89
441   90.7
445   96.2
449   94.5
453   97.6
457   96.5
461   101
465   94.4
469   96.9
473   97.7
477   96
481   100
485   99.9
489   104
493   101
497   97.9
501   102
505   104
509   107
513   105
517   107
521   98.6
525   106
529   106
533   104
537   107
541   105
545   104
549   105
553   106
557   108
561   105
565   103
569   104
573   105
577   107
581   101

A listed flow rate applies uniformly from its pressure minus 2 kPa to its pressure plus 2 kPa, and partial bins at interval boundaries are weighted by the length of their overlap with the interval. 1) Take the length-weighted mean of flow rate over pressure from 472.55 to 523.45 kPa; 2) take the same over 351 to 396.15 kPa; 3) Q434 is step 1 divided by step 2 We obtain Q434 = 1.32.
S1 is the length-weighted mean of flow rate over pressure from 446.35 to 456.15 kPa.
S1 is 96.1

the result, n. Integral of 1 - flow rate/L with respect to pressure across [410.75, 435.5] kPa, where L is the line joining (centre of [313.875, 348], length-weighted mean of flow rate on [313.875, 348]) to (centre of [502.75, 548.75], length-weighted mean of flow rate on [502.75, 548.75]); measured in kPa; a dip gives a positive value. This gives 2.5 kPa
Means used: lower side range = 103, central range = 93.4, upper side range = 105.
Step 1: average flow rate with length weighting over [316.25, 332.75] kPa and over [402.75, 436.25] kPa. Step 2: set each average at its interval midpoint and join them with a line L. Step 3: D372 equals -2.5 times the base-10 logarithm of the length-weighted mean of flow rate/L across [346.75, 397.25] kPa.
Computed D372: 0.23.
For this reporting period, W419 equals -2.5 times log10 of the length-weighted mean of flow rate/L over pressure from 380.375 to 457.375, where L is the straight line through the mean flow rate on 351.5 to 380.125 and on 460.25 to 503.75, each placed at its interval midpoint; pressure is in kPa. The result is 0.16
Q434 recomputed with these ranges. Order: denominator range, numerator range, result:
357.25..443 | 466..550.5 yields 1.27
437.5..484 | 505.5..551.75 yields 1.09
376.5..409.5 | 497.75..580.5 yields 1.68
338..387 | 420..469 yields 1.07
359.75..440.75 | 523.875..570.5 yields 1.31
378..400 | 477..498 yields 1.83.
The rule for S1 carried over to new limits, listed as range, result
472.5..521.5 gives 102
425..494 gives 96.5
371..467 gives 82.7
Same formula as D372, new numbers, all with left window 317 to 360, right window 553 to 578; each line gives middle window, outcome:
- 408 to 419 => 0.13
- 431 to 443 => 0.13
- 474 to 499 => 0.05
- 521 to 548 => 0.00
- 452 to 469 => 0.07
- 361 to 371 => 0.08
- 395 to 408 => 0.42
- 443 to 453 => 0.09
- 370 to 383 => 0.32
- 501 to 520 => 0.00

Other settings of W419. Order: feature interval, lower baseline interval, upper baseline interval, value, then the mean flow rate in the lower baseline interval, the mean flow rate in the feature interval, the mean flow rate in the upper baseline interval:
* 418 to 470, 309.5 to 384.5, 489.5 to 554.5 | 0.06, 95.5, 94.8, 104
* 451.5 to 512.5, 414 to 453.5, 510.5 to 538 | 0.00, 93.5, 99.9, 105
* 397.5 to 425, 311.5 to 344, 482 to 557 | 0.21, 103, 85.3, 104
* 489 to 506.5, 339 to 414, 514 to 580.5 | -0.04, 81.2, 101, 105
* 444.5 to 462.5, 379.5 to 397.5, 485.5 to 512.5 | -0.19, 52.4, 97.1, 103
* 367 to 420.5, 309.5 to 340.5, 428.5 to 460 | 0.31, 103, 73.3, 94.2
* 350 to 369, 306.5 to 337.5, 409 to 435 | 0.03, 103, 96.7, 93.2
